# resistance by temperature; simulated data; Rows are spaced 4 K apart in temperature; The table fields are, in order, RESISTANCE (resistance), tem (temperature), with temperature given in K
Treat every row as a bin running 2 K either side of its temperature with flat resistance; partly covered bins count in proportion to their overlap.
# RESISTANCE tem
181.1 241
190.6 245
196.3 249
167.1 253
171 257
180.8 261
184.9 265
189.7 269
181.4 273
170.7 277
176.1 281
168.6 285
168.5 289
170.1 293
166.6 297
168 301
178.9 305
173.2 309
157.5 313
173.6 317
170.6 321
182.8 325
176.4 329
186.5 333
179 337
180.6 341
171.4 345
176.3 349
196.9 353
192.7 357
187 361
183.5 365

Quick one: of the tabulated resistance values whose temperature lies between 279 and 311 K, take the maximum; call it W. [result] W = 178.9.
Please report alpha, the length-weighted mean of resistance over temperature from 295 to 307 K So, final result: 171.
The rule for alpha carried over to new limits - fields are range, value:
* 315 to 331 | 176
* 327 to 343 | 181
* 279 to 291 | 171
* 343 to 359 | 184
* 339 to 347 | 176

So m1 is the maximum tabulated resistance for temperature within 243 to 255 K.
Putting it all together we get 196.3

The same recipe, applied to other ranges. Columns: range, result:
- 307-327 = 182.8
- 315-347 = 186.5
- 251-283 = 189.7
